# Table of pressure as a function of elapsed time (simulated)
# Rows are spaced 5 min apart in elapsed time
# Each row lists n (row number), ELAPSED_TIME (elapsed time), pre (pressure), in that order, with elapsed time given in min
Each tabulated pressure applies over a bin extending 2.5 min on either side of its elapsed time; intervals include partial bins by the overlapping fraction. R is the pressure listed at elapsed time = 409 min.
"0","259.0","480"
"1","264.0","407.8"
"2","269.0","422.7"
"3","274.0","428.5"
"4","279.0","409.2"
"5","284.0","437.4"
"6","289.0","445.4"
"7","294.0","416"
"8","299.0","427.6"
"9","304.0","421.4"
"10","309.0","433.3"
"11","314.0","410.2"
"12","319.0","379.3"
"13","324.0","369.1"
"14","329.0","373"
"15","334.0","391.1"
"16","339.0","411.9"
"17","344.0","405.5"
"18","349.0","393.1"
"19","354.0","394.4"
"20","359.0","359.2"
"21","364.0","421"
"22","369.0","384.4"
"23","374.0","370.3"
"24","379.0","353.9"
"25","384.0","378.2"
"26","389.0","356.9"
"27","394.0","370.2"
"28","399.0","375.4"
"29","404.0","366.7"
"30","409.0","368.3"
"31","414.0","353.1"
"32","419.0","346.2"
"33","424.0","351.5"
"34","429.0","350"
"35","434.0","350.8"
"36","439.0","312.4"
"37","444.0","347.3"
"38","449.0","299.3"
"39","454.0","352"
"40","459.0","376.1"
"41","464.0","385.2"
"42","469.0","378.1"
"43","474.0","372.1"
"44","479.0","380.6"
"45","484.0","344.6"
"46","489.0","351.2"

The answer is 368.3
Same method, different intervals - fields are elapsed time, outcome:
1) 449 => 299.3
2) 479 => 380.6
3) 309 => 433.3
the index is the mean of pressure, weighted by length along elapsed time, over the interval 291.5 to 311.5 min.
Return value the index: 425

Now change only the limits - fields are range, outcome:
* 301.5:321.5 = 411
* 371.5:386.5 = 367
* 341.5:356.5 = 398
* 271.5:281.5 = 419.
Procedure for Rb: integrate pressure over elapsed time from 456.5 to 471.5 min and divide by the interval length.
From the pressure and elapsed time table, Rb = 380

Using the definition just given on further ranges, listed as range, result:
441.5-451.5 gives 323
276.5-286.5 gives 423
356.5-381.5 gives 378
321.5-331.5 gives 371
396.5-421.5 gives 362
